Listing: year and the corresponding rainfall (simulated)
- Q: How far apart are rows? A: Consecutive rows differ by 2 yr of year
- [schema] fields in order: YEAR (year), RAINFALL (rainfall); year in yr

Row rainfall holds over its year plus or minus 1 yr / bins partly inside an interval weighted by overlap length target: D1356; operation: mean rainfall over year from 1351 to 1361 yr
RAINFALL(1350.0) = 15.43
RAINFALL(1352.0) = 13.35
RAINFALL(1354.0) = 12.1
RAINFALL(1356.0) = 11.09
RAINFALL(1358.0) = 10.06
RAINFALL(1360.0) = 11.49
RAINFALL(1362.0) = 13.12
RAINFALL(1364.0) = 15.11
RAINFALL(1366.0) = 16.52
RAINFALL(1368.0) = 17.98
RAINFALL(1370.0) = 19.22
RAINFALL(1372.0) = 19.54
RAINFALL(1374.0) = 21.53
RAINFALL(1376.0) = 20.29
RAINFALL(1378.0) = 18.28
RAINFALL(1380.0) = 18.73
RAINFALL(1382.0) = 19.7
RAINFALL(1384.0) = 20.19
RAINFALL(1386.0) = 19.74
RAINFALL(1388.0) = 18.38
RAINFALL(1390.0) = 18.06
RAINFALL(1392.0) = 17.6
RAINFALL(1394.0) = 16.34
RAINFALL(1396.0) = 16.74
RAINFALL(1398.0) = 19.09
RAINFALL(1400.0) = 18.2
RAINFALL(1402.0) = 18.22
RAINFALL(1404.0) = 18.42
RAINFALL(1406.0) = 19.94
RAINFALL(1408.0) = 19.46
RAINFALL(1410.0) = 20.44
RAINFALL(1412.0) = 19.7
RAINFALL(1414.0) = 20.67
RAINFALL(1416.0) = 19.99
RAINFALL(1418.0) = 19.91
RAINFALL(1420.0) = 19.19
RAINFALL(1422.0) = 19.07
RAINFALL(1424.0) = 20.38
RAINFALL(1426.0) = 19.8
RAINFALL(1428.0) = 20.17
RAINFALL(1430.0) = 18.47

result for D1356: 11.6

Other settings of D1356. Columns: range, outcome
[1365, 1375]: 19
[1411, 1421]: 19.9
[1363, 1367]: 15.8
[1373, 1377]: 20.9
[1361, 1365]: 14.1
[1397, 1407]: 18.8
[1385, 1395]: 18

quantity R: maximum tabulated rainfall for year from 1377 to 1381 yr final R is 18.73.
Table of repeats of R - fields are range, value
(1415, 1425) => 20.38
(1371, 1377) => 21.53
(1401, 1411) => 20.44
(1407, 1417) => 20.67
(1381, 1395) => 20.19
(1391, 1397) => 17.6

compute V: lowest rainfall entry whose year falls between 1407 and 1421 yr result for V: 19.19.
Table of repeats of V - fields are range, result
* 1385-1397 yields 16.34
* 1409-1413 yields 19.7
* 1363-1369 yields 15.11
